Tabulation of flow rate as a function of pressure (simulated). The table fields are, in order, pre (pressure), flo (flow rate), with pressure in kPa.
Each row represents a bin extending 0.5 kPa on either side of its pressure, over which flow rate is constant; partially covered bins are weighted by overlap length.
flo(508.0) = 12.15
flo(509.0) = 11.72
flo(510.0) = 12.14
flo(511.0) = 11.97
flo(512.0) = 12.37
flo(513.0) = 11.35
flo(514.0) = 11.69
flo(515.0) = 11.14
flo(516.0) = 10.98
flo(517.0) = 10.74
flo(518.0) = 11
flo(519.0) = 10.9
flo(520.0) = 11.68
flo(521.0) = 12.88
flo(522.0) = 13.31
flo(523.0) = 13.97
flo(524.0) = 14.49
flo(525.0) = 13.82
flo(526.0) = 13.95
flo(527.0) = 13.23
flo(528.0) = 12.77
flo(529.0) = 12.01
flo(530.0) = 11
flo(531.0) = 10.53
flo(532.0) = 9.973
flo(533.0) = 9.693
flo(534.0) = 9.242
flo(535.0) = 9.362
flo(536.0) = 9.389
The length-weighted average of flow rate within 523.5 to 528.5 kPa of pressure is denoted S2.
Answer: 13.7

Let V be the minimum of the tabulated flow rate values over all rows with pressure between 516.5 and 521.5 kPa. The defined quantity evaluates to 10.74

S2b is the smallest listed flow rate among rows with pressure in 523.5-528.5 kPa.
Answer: 12.77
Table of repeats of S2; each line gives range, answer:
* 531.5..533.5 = 9.83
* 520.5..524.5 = 13.7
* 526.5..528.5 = 13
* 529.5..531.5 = 10.8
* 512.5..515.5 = 11.4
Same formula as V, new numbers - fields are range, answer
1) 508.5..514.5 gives 11.35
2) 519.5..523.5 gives 11.68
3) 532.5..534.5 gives 9.242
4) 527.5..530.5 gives 11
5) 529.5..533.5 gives 9.693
